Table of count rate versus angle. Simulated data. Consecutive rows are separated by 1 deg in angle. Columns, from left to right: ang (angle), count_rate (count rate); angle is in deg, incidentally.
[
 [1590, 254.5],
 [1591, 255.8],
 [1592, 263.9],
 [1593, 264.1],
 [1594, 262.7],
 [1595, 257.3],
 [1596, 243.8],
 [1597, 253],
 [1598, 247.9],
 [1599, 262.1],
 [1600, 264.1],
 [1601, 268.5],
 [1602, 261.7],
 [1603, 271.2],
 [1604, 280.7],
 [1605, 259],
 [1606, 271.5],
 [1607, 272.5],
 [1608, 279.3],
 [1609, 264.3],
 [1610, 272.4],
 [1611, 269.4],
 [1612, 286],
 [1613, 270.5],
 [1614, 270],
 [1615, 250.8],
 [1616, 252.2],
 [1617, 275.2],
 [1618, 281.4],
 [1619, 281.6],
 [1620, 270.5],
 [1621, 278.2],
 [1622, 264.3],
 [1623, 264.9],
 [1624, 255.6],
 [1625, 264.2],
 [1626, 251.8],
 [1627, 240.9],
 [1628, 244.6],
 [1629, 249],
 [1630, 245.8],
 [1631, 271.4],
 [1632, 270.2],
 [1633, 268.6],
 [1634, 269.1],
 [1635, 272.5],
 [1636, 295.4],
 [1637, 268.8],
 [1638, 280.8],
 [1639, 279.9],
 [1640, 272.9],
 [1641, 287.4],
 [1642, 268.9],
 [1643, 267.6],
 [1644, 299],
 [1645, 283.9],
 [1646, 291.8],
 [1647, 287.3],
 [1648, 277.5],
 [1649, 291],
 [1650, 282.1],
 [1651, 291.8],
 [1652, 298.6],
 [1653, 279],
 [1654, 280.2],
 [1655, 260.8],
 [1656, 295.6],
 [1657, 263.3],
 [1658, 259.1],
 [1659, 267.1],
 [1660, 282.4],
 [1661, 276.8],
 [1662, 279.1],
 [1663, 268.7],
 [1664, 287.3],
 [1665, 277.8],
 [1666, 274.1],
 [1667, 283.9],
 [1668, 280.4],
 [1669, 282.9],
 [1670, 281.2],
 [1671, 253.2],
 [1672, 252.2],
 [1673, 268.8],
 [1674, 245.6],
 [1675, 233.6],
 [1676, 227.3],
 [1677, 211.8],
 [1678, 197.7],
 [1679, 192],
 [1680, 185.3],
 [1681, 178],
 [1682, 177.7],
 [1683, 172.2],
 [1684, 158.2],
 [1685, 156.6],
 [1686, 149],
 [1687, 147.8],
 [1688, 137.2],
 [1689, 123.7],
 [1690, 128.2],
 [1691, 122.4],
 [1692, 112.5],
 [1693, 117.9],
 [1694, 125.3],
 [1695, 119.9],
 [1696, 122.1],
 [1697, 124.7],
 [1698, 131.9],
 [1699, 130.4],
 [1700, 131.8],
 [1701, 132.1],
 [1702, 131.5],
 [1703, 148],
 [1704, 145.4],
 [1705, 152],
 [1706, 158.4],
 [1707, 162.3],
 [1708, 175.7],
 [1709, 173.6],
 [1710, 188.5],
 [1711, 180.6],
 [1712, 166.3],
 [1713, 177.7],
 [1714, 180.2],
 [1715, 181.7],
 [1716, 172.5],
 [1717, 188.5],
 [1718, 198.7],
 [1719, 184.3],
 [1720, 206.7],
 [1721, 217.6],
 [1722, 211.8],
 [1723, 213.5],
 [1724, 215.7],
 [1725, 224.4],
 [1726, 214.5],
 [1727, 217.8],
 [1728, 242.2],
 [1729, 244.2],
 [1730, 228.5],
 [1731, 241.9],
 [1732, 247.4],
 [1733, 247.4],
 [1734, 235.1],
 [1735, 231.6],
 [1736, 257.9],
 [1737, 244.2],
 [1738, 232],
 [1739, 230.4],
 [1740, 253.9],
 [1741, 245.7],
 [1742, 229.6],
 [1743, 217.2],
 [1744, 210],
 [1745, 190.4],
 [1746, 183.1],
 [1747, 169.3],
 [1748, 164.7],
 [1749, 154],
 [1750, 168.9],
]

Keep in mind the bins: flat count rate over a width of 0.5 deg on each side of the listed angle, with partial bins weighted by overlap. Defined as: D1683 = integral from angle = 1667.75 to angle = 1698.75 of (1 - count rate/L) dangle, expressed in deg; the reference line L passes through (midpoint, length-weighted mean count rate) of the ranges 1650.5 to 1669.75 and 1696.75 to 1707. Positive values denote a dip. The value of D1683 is 3.9 deg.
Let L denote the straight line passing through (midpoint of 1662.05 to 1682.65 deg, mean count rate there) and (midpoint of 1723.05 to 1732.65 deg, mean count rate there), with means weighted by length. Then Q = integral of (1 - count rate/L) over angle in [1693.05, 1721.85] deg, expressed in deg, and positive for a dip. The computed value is 9.0 deg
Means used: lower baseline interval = 243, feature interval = 161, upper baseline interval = 230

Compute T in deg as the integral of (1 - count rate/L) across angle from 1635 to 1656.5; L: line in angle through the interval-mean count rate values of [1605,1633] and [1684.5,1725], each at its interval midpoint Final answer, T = -4.7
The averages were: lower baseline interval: 265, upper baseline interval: 159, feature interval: 283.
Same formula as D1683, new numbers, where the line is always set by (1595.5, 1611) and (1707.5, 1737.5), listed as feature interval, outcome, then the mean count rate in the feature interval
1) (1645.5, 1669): -3.9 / 280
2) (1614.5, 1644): -1.7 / 268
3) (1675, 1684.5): 1.6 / 191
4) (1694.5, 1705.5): 4.3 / 134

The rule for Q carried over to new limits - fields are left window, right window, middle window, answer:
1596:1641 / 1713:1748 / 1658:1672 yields -1.7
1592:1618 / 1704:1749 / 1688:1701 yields 5.7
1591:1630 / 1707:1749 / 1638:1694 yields 0.4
